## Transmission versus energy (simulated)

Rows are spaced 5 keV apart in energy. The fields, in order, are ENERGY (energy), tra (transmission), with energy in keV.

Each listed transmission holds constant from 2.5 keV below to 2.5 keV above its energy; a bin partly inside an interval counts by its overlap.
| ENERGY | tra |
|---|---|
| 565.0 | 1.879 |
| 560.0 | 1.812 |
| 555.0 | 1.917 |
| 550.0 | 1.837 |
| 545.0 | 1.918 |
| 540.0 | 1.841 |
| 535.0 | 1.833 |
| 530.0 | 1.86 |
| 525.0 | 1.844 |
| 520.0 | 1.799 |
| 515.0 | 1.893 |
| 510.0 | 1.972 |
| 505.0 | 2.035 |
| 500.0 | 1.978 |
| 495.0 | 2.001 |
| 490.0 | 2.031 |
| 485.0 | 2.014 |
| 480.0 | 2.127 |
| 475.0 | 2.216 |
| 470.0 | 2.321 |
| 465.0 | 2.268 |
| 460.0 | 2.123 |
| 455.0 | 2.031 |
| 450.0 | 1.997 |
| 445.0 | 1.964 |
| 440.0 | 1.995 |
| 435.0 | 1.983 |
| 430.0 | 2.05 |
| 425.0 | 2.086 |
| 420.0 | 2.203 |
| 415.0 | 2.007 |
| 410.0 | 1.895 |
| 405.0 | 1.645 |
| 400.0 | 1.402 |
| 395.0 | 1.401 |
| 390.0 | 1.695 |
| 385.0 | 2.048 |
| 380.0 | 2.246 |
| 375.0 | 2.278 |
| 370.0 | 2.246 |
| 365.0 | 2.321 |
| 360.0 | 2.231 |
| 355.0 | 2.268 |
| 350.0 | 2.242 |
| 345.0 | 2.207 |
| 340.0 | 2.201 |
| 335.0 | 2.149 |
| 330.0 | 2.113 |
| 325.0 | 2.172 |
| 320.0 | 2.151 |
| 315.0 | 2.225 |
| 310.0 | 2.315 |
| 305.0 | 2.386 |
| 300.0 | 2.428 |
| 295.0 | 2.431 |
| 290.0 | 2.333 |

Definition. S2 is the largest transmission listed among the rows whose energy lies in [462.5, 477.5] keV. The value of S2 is 2.321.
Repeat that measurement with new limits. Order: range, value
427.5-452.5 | 2.05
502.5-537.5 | 2.035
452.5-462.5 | 2.123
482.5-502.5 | 2.031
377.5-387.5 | 2.246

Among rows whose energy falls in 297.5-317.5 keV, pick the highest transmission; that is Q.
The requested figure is 2.428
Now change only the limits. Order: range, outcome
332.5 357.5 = 2.268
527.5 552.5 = 1.918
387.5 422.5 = 2.203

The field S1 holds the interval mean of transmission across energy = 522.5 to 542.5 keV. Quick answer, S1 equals 1.84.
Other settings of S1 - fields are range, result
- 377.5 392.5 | 2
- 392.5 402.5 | 1.4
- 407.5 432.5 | 2.05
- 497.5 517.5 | 1.97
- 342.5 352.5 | 2.22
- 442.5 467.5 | 2.08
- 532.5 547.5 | 1.86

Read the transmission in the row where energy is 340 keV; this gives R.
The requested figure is 2.201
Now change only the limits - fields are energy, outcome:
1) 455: 2.031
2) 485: 2.014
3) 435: 1.983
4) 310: 2.315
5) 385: 2.048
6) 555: 1.917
